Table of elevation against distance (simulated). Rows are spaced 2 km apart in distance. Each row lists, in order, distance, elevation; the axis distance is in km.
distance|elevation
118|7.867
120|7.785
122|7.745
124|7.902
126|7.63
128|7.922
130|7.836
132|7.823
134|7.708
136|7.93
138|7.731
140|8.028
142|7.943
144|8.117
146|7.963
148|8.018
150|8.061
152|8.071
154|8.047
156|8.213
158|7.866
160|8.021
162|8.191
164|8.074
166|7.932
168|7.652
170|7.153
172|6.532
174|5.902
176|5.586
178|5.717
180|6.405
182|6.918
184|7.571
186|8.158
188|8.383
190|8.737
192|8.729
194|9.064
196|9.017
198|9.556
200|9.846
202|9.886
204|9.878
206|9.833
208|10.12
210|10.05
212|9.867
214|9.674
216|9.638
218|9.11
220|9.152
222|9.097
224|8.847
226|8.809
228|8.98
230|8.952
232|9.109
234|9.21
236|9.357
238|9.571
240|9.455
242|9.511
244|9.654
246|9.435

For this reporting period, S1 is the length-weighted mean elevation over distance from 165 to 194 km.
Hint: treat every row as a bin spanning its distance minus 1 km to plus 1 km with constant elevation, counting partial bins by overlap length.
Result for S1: 7.3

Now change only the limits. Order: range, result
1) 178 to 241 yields 9.01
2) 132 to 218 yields 8.24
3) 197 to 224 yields 9.64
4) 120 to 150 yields 7.88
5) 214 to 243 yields 9.22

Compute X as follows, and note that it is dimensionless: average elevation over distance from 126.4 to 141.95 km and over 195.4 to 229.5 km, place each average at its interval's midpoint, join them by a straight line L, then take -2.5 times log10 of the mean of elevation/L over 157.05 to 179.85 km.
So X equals 0.20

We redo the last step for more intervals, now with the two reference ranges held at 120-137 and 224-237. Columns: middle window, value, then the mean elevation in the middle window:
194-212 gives -0.12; 9.74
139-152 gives 0.00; 8.03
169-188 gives 0.24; 6.75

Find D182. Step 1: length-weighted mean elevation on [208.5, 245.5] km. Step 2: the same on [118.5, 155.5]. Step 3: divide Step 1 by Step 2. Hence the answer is 1.2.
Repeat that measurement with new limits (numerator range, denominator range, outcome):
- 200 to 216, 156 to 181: 1.39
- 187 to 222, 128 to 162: 1.18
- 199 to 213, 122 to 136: 1.27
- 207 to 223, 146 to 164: 1.19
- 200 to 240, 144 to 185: 1.27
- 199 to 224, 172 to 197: 1.29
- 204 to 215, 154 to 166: 1.23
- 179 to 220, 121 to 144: 1.15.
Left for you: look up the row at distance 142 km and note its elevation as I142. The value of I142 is 7.943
